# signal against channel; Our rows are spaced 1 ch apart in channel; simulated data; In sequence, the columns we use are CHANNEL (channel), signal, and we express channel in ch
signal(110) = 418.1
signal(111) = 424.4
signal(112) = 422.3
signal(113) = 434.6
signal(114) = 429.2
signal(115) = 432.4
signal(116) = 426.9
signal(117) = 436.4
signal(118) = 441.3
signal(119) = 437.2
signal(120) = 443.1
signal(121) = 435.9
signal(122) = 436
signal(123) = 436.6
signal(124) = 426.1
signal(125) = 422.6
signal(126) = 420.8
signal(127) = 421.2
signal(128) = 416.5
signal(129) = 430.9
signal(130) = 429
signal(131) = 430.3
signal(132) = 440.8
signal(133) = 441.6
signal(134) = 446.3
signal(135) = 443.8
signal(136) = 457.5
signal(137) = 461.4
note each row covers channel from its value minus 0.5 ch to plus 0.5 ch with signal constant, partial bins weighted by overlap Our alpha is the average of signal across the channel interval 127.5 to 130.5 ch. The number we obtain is 425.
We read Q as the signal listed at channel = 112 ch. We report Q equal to 422.3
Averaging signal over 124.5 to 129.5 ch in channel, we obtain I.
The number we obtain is 422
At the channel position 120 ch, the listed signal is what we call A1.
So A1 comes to 443.1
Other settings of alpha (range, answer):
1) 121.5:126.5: 428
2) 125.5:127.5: 421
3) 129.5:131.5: 430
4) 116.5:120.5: 440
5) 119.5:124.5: 436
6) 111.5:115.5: 430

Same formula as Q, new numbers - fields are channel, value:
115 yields 432.4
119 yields 437.2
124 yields 426.1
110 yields 418.1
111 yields 424.4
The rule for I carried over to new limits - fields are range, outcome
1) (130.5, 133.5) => 438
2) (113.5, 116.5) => 430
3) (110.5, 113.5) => 427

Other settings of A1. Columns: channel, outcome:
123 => 436.6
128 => 416.5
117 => 436.4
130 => 429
